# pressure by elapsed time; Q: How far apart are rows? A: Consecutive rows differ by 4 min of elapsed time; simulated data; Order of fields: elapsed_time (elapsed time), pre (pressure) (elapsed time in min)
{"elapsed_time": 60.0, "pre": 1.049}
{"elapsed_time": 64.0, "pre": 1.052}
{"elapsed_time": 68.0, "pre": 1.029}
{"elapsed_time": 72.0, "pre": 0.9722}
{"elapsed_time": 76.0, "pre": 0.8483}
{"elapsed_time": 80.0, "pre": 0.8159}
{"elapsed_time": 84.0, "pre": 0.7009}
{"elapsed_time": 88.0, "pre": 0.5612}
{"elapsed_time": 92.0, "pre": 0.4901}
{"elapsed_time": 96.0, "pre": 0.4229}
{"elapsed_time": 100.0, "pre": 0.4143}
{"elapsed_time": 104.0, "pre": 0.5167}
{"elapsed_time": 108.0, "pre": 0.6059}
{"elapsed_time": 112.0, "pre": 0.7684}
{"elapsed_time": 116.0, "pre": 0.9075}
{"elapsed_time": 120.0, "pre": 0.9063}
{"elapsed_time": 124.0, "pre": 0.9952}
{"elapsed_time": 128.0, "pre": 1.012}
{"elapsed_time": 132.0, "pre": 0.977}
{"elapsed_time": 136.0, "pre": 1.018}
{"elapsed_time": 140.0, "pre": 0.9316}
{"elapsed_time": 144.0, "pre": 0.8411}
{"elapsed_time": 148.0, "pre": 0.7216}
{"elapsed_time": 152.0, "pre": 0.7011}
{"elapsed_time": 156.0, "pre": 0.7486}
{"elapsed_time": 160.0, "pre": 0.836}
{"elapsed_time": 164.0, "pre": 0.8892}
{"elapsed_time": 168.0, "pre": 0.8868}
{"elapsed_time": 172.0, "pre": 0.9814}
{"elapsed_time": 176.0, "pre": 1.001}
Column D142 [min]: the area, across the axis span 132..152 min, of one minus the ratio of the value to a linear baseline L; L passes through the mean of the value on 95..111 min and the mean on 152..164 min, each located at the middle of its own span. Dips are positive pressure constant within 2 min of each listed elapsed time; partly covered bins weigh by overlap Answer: -4.7 min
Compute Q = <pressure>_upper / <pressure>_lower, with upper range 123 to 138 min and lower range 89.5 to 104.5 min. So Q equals 2.2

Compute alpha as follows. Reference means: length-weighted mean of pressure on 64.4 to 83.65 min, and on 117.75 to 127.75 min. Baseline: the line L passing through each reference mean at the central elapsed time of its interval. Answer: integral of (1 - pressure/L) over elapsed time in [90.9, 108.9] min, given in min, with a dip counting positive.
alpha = 8.7 min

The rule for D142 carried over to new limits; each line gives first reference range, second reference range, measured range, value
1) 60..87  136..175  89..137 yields 7.19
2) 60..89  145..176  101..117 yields 3.56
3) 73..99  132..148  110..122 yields -1.03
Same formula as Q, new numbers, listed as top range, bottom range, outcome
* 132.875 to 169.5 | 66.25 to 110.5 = 1.26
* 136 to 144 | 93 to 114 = 1.71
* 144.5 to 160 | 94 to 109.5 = 1.54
